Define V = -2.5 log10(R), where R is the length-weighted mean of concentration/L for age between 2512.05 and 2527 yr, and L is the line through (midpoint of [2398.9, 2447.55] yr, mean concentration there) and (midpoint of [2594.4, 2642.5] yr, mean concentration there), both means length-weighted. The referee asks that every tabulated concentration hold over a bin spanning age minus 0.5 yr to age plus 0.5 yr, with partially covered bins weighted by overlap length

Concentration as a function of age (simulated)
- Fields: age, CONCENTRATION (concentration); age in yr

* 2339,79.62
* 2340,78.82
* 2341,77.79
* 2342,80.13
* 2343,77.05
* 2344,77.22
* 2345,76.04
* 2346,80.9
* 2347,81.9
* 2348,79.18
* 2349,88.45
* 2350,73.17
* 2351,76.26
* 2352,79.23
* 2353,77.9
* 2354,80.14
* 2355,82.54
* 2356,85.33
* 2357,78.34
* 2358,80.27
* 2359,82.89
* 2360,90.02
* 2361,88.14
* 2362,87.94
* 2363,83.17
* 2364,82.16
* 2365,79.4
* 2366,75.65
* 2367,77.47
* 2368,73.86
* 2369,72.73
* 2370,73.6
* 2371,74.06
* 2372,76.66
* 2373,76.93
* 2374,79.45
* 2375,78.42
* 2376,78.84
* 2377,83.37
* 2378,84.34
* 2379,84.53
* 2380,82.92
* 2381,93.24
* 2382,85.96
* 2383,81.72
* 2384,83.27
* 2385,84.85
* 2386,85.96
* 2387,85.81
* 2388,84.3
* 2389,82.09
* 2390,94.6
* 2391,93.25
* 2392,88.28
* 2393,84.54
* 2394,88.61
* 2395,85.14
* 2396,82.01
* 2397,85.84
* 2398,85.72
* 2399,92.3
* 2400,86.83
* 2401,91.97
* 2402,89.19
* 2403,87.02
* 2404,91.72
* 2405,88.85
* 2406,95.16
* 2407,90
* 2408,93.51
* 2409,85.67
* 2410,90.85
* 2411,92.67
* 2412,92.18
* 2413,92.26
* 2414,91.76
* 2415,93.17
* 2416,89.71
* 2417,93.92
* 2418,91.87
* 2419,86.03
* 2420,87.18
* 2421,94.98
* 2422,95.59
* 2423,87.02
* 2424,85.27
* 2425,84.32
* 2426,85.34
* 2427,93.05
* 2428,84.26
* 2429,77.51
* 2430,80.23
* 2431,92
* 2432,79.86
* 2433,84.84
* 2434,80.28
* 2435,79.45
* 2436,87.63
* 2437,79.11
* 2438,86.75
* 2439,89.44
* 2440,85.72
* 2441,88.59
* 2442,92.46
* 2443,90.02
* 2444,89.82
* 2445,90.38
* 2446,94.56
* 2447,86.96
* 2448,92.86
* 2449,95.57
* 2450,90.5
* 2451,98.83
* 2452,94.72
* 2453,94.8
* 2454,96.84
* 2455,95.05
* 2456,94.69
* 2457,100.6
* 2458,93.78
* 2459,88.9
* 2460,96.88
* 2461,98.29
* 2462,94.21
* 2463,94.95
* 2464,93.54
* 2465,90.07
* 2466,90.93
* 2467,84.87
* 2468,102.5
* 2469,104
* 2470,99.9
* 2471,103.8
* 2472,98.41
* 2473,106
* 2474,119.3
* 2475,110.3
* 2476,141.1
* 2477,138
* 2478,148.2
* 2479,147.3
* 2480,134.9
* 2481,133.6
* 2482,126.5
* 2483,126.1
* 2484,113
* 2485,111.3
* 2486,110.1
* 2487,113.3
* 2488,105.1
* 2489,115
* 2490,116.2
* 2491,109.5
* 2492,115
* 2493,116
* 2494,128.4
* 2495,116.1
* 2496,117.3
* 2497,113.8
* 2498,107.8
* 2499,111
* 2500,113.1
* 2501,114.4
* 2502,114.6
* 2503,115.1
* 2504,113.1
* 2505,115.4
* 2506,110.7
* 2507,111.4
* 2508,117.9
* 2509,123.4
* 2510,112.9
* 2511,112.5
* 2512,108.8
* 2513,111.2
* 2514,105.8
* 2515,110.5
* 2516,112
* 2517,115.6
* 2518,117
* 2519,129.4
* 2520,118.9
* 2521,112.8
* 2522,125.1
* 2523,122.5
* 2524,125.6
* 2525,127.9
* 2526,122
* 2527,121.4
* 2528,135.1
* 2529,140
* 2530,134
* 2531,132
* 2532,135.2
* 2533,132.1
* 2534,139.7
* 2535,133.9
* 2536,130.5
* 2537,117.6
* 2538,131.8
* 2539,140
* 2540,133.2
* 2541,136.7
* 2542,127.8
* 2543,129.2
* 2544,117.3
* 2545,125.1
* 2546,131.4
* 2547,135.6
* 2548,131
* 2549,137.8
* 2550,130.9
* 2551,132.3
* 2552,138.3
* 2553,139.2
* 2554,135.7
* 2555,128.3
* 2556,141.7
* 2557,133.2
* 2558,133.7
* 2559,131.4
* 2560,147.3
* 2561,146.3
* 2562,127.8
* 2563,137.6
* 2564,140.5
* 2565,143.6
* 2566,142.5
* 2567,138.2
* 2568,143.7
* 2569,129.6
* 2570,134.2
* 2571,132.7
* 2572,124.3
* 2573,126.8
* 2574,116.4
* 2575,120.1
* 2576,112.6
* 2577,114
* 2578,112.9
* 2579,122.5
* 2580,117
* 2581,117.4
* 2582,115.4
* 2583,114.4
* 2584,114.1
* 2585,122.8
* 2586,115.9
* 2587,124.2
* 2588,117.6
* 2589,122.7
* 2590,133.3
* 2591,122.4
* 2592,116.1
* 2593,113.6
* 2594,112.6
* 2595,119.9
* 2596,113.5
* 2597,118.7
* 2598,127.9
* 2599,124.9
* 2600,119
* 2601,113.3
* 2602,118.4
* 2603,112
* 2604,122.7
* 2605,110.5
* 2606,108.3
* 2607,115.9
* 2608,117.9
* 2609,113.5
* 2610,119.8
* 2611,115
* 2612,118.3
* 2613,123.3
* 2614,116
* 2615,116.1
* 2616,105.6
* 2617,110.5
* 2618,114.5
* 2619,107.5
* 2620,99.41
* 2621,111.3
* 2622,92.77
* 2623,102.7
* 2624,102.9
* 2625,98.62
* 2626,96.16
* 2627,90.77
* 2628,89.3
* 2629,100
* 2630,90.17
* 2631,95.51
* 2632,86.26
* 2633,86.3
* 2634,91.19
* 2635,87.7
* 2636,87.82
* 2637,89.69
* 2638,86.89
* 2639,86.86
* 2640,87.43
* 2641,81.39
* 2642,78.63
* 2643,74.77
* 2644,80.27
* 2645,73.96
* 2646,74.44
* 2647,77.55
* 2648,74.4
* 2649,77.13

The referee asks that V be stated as -0.22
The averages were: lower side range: 88.5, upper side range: 105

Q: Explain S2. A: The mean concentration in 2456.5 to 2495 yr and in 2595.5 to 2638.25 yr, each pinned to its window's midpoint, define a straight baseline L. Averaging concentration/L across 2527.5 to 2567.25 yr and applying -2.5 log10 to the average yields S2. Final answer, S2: -0.23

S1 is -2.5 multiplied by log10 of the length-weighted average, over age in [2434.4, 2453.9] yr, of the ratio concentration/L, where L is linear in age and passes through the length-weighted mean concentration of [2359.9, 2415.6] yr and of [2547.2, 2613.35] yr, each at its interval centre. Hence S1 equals 0.08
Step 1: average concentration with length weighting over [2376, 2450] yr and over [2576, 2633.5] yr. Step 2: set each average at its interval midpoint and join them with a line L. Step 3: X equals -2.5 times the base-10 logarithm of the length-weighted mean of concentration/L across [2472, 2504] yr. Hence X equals -0.22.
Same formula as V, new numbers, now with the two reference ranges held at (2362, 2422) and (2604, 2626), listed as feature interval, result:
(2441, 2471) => -0.02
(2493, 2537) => -0.20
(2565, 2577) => -0.22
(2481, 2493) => -0.20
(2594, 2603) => -0.10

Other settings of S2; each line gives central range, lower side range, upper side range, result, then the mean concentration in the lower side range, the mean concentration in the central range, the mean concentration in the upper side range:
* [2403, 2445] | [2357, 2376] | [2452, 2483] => 0.08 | 79.5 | 88.3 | 108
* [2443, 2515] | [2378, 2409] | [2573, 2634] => -0.11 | 87.6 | 108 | 112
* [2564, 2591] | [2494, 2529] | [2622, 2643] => -0.21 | 117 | 124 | 90.5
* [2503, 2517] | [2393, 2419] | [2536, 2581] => 0.05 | 89.7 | 113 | 131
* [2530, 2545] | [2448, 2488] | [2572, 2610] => -0.16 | 107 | 131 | 118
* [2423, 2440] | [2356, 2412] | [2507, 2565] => 0.16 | 84.7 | 84.5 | 128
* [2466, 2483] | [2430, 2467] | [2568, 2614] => -0.22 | 90.7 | 118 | 119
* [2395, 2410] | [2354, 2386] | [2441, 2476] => -0.02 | 81.4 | 88.9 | 96.7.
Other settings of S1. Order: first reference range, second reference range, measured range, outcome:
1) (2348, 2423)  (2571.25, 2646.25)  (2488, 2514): -0.18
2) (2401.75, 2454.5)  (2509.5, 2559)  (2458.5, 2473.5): 0.07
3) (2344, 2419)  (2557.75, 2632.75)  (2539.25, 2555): -0.20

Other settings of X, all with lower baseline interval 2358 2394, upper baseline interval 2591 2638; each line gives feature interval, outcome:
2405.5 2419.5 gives -0.06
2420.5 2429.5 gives 0.00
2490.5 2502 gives -0.20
